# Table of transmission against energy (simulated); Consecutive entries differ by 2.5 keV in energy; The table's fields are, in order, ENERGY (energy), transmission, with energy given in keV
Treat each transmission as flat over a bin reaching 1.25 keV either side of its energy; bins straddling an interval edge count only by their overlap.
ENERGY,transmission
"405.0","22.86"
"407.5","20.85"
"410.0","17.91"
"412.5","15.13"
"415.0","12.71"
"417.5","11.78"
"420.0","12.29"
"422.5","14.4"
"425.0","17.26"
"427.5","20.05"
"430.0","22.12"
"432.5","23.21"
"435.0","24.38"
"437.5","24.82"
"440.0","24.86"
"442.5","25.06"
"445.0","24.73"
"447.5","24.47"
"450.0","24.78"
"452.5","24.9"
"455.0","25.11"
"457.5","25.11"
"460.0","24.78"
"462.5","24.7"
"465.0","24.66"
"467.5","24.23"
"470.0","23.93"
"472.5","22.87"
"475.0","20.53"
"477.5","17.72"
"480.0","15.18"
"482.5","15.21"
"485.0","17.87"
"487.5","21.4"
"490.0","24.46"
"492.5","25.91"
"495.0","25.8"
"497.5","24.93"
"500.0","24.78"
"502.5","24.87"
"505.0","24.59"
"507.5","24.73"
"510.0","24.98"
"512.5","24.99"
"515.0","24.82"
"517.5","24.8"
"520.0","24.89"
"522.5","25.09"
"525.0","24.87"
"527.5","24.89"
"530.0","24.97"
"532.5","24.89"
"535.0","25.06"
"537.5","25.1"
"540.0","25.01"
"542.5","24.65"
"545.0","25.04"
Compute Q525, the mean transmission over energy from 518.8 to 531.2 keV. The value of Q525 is 24.9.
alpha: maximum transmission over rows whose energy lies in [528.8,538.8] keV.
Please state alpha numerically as 25.1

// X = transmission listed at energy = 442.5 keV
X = 25.06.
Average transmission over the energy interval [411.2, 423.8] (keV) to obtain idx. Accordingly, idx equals 13.3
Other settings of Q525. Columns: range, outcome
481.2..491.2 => 19.7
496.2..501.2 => 24.9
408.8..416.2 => 15.2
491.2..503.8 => 25.3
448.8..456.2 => 24.9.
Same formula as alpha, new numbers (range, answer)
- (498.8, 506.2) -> 24.87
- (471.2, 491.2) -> 24.46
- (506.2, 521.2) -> 24.99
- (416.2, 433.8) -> 23.21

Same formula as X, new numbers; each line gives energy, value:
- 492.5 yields 25.91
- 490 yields 24.46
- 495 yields 25.8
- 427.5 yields 20.05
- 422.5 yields 14.4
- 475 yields 20.53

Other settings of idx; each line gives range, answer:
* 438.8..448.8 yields 24.8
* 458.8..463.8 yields 24.7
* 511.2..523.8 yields 24.9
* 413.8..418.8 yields 12.2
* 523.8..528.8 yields 24.9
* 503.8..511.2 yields 24.8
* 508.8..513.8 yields 25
